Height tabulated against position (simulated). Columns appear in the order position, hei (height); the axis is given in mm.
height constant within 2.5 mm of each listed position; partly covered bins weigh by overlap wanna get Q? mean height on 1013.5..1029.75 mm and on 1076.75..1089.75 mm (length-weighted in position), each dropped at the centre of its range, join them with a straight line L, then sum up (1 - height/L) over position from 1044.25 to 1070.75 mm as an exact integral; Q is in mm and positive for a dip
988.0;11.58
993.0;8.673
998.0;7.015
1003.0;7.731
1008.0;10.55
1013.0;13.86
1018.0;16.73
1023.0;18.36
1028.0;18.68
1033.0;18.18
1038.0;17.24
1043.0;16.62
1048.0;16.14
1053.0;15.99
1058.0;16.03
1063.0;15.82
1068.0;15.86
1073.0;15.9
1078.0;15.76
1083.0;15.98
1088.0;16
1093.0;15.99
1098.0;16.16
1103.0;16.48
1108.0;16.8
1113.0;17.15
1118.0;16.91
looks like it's 0.9 mm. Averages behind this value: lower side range 17.4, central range 16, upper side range 15.9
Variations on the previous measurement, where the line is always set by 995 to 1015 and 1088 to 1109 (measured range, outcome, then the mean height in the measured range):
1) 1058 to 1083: -2.8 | 15.9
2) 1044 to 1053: -2.4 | 16.2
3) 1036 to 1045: -3.5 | 16.9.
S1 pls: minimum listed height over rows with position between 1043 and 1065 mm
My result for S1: 15.82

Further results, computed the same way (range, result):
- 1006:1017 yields 10.55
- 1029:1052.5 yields 16.14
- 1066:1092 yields 15.76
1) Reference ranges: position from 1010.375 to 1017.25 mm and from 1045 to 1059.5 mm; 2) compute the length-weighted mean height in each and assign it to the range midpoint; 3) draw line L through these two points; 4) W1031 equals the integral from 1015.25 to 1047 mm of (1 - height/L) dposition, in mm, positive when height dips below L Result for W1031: -4.8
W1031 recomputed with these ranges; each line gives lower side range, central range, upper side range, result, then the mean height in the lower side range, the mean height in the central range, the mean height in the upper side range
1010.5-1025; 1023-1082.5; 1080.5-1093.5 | -1.9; 16.2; 16.6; 16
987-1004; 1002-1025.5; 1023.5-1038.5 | -0.1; 8.59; 13.8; 18.2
